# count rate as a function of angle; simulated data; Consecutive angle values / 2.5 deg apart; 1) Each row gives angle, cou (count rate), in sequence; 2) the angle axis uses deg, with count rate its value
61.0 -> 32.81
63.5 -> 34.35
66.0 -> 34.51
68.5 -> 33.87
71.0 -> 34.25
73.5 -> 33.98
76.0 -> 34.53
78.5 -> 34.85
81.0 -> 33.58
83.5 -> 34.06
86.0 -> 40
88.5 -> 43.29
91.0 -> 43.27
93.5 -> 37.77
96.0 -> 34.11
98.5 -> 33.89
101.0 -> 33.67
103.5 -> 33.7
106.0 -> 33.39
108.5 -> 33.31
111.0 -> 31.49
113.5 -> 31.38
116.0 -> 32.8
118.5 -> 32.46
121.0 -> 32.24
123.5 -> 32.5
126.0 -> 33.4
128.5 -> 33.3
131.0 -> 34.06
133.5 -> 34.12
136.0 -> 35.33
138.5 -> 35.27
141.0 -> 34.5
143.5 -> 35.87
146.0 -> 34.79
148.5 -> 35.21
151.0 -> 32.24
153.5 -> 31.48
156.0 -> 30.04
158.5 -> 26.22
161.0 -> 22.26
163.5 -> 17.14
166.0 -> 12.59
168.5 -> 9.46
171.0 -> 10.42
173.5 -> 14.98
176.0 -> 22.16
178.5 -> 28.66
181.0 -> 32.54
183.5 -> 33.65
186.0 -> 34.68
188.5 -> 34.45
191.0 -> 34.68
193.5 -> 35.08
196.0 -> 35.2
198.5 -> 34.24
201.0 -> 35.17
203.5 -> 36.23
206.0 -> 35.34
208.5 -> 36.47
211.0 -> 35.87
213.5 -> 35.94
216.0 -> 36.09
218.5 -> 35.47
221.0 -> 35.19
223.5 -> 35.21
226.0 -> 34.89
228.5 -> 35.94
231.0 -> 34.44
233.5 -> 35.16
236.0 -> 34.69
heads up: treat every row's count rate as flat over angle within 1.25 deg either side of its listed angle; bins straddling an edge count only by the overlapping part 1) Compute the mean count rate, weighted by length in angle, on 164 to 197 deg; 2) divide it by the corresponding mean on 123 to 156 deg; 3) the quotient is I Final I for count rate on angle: 0.76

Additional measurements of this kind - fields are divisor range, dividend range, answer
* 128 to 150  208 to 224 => 1.03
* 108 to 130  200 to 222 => 1.10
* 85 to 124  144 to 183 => 0.70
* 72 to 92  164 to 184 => 0.54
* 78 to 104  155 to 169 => 0.54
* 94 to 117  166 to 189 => 0.71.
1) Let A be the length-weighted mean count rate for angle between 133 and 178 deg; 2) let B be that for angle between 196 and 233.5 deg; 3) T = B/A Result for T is 1.35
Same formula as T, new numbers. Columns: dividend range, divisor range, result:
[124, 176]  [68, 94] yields 0.75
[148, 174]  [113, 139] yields 0.65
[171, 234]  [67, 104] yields 0.92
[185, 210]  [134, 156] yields 1.03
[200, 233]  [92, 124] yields 1.06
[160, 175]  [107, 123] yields 0.45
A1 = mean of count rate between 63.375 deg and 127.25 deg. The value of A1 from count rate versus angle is 34.6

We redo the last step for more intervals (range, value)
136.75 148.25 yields 35.1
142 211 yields 29.1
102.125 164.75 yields 31.9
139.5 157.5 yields 33.4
